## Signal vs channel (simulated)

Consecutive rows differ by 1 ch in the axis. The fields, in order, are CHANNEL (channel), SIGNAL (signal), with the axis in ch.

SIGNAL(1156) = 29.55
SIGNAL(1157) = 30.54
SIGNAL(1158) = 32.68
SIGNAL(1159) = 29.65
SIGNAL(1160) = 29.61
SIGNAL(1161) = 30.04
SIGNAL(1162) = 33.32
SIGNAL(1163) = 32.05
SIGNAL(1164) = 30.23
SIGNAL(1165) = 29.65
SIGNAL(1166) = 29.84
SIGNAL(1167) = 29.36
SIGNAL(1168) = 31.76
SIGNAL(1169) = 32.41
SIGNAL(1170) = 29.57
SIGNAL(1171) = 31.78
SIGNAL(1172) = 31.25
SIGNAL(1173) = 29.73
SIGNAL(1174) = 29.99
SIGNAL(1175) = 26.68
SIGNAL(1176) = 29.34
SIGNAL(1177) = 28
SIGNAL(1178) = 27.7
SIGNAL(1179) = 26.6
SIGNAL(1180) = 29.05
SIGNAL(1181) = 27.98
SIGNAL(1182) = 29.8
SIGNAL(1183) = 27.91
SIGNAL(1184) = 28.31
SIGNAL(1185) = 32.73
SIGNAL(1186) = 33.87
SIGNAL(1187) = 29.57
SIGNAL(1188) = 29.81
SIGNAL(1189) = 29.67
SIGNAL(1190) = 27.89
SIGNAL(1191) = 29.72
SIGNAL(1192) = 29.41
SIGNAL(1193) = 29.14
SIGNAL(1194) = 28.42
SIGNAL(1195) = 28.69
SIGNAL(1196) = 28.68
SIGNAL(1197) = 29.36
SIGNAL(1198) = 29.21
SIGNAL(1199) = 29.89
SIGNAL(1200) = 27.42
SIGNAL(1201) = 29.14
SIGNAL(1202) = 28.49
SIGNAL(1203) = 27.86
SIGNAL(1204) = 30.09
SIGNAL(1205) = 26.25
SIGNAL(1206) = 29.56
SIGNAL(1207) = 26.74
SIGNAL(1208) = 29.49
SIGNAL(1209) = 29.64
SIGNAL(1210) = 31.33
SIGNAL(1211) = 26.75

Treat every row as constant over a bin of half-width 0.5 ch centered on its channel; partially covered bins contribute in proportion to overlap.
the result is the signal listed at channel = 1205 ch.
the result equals 26.25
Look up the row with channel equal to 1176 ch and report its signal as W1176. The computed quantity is 29.34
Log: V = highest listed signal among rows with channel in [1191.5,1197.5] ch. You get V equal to 29.41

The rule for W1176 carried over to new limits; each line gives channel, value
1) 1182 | 29.8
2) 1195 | 28.69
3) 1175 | 26.68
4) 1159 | 29.65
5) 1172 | 31.25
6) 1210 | 31.33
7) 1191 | 29.72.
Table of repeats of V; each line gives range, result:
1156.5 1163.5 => 33.32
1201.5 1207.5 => 30.09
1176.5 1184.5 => 29.8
